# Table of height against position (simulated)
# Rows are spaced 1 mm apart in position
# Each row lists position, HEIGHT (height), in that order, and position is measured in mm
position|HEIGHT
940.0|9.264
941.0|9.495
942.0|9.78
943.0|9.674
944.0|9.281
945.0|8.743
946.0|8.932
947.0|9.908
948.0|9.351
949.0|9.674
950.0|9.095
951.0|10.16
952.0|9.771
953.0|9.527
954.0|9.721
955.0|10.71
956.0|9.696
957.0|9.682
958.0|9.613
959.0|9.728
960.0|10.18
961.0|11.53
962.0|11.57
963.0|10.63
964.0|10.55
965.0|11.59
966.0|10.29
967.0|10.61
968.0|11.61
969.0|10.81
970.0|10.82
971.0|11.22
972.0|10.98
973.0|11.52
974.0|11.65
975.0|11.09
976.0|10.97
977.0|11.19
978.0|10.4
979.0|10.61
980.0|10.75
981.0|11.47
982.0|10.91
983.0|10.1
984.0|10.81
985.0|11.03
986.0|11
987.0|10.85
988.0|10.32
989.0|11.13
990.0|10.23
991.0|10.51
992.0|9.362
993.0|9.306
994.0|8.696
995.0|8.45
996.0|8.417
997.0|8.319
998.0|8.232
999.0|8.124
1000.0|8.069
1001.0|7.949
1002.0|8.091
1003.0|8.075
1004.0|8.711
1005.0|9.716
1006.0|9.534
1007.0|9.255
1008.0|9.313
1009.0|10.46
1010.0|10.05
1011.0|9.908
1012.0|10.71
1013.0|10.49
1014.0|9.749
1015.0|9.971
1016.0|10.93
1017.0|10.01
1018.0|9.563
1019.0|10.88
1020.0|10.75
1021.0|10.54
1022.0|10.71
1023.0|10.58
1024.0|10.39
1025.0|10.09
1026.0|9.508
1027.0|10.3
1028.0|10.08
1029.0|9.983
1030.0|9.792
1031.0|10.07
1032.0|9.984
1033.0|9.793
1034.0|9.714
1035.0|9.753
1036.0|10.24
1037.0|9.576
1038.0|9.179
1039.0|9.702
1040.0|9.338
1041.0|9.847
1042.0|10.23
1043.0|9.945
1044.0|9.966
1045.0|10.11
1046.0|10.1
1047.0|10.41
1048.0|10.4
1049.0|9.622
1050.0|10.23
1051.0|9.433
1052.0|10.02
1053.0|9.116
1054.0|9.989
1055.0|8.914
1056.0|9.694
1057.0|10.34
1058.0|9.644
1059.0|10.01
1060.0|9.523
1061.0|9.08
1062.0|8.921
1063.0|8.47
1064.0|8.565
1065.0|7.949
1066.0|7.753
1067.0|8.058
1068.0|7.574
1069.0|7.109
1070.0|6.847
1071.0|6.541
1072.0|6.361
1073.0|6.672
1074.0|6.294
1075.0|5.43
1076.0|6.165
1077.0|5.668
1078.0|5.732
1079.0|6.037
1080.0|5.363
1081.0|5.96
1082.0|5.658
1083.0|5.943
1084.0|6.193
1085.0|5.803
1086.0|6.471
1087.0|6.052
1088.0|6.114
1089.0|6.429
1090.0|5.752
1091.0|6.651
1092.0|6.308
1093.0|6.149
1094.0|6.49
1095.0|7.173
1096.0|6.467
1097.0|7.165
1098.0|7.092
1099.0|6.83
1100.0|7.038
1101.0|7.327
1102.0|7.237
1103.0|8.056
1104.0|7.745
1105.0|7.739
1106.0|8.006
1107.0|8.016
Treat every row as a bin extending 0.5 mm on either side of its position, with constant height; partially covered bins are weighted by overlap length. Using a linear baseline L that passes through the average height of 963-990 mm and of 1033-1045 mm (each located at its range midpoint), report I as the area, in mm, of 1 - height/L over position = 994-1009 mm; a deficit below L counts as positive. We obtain 2.59 mm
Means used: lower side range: 10.9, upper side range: 9.79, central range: 8.66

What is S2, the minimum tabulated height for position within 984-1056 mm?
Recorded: 7.949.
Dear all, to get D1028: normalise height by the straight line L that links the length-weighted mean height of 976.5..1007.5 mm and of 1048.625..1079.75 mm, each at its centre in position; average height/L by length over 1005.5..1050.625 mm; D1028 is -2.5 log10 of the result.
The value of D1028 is -0.13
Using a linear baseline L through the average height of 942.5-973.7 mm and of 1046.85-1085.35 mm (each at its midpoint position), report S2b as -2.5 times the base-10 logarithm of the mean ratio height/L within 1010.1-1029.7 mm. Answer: -0.16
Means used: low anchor 10.2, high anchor 7.87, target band 10.3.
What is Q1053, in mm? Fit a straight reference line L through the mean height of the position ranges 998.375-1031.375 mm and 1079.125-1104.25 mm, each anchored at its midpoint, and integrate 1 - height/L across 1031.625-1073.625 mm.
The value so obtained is -4.93 mm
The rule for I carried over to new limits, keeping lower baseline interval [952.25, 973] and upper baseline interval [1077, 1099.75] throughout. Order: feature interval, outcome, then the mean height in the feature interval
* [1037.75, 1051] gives -3.7 mm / 9.92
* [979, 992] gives -1.2 mm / 10.7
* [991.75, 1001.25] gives 0.9 mm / 8.48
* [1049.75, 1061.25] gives -3.6 mm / 9.67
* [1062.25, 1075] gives -0.7 mm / 7.3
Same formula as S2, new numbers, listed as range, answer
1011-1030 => 9.508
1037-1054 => 9.116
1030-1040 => 9.179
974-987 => 10.1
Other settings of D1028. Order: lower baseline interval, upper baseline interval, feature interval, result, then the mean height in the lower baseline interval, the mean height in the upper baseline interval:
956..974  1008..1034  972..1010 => 0.067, 10.8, 10.2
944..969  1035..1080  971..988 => -0.123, 10.1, 8.63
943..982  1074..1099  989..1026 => -0.087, 10.4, 6.19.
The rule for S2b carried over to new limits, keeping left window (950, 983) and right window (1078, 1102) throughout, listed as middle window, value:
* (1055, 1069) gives -0.199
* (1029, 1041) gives -0.179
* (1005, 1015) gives -0.091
